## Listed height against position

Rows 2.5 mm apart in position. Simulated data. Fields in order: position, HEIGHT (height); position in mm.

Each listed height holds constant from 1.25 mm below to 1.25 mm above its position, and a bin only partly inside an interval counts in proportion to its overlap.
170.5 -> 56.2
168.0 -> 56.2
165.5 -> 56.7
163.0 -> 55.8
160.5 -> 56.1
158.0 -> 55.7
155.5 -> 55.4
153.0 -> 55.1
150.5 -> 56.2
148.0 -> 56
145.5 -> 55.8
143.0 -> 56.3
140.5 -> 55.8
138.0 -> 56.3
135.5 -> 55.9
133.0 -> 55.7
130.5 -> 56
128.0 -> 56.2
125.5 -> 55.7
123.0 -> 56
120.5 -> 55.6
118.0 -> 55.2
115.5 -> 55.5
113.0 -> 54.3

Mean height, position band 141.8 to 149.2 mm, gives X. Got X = 56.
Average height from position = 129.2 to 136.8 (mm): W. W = 55.9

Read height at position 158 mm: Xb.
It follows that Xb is 55.7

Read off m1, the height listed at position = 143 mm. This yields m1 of 56.3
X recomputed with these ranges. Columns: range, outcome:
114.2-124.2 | 55.6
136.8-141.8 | 56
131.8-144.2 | 56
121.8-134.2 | 55.9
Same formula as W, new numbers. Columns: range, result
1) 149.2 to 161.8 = 55.7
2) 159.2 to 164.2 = 55.9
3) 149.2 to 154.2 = 55.7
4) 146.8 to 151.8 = 56.1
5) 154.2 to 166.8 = 55.9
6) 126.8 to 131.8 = 56.1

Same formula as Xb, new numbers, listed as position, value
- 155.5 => 55.4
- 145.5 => 55.8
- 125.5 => 55.7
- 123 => 56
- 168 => 56.2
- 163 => 55.8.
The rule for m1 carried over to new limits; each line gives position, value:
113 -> 54.3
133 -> 55.7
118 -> 55.2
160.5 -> 56.1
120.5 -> 55.6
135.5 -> 55.9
